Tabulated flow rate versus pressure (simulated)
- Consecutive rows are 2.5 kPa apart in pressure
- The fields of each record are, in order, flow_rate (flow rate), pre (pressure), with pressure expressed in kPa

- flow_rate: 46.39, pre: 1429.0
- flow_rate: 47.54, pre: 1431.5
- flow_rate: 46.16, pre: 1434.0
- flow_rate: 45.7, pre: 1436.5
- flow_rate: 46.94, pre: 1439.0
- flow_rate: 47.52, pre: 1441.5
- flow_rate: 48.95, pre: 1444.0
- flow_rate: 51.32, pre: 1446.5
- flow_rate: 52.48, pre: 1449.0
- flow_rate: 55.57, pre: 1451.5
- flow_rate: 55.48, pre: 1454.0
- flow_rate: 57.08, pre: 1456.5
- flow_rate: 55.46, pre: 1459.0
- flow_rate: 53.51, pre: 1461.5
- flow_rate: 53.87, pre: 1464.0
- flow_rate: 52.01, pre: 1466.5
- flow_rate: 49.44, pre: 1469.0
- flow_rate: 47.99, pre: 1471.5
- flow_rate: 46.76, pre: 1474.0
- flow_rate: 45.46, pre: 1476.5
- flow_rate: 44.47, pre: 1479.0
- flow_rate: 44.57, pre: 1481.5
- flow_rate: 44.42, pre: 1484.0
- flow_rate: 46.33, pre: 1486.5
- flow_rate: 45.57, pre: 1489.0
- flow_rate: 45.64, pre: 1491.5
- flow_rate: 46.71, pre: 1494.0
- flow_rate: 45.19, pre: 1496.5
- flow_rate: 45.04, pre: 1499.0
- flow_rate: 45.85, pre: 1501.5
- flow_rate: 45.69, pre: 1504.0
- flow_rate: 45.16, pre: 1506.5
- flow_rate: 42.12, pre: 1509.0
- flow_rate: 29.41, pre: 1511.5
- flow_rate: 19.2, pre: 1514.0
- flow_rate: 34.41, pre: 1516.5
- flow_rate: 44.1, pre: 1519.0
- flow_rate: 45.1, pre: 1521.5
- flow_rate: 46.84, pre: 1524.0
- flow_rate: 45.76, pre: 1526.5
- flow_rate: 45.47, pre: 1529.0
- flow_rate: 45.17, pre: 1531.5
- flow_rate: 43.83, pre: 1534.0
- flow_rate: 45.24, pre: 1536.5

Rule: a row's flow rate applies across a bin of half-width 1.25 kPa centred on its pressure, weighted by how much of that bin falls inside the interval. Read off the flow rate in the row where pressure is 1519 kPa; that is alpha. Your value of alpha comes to 44.1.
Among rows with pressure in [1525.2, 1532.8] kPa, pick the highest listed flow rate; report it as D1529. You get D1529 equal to 45.76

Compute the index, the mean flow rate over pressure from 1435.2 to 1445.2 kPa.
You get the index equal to 47.3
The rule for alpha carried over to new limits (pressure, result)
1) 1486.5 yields 46.33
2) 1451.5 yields 55.57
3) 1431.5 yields 47.54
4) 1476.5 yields 45.46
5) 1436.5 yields 45.7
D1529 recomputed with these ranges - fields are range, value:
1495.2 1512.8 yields 45.85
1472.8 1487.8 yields 46.76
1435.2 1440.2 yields 46.94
